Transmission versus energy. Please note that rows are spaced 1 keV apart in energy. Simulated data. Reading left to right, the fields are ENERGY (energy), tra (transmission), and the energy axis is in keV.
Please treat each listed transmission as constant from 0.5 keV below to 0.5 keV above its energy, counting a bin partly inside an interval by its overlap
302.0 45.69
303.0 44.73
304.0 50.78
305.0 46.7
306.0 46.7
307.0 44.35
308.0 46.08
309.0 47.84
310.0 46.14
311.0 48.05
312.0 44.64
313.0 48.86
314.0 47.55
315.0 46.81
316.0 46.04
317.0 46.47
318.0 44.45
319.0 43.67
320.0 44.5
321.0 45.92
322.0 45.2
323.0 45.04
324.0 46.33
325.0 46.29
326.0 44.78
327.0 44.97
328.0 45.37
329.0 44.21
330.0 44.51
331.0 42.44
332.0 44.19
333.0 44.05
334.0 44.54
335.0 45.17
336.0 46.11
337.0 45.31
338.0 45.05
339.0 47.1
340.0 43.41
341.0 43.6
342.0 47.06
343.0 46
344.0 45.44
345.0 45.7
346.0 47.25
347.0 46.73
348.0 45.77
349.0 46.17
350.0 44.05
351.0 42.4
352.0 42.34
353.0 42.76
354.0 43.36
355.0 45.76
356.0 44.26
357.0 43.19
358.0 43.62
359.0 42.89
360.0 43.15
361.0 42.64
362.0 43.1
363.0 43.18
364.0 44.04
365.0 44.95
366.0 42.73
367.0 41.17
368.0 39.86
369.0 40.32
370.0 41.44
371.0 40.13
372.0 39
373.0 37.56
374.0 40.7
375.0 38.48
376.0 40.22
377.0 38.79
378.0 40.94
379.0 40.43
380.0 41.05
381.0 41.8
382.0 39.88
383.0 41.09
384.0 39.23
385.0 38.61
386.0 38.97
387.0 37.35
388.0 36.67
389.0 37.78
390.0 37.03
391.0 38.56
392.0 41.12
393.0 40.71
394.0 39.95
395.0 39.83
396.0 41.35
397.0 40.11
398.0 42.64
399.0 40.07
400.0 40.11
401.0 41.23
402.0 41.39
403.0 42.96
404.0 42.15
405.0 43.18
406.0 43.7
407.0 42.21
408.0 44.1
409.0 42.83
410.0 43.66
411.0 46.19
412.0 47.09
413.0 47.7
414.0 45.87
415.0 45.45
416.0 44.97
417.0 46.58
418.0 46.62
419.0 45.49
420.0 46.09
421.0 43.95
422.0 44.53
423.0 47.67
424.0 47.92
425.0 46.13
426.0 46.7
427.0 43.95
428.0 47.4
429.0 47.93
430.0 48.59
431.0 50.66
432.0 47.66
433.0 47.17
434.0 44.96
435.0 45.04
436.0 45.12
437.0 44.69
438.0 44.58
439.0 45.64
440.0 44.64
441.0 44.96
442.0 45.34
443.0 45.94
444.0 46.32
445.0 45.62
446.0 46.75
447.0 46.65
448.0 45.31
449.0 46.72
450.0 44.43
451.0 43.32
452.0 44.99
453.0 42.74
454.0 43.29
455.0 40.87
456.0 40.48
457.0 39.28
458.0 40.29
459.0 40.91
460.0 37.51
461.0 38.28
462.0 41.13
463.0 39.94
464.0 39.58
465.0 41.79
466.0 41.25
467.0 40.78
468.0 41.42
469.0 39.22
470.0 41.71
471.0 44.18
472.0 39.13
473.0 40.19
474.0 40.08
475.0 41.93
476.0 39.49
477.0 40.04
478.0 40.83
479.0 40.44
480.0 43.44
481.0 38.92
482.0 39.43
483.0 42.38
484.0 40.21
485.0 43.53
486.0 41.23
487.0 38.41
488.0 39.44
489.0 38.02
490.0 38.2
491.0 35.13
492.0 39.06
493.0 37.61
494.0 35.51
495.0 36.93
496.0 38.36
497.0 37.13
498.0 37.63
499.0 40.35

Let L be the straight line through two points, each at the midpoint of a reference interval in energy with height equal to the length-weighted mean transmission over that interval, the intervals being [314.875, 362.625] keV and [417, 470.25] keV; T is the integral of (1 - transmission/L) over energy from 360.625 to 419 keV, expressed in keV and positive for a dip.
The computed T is 3.8 keV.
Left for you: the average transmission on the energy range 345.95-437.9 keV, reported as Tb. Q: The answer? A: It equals 43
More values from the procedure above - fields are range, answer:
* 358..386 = 41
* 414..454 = 45.8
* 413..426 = 46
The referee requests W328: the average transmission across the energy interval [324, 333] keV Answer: 44.7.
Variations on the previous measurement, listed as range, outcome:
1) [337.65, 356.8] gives 44.9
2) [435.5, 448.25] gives 45.5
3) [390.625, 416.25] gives 42.7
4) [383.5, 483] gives 42.9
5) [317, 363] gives 44.7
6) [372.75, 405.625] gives 40.1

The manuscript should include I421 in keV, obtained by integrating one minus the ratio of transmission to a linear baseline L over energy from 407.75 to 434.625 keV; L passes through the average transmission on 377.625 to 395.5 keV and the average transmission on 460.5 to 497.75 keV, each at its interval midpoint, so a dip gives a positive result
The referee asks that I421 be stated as -4.5 keV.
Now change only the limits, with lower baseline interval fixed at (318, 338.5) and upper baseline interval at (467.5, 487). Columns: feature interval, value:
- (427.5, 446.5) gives -2.0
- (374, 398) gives 2.0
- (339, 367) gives 0.0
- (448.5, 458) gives -0.3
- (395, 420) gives -0.5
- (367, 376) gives 0.8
